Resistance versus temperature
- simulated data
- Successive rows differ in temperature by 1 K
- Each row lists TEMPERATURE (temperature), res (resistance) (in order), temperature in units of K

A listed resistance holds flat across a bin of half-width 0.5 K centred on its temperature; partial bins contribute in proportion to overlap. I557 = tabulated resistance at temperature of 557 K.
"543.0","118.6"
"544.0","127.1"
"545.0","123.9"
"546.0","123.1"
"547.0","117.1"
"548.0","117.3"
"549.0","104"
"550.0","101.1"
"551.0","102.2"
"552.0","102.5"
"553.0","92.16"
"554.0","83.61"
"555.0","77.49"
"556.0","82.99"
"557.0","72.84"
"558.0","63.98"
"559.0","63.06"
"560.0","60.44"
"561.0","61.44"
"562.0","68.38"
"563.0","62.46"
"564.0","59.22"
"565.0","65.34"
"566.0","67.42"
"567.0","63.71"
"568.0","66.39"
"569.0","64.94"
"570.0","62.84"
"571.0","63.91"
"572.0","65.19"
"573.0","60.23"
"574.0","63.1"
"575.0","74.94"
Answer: 72.84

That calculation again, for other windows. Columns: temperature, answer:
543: 118.6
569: 64.94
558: 63.98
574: 63.1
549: 104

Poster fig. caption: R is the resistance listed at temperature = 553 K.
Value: 92.16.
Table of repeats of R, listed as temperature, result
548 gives 117.3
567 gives 63.71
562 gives 68.38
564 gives 59.22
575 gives 74.94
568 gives 66.39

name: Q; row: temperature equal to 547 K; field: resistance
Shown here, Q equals 117.1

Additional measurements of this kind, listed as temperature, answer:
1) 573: 60.23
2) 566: 67.42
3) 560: 60.44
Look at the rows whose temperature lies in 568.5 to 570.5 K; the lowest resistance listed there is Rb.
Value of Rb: 62.84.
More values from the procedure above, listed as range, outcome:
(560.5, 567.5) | 59.22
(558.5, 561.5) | 60.44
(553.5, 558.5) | 63.98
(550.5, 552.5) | 102.2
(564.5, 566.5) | 65.34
